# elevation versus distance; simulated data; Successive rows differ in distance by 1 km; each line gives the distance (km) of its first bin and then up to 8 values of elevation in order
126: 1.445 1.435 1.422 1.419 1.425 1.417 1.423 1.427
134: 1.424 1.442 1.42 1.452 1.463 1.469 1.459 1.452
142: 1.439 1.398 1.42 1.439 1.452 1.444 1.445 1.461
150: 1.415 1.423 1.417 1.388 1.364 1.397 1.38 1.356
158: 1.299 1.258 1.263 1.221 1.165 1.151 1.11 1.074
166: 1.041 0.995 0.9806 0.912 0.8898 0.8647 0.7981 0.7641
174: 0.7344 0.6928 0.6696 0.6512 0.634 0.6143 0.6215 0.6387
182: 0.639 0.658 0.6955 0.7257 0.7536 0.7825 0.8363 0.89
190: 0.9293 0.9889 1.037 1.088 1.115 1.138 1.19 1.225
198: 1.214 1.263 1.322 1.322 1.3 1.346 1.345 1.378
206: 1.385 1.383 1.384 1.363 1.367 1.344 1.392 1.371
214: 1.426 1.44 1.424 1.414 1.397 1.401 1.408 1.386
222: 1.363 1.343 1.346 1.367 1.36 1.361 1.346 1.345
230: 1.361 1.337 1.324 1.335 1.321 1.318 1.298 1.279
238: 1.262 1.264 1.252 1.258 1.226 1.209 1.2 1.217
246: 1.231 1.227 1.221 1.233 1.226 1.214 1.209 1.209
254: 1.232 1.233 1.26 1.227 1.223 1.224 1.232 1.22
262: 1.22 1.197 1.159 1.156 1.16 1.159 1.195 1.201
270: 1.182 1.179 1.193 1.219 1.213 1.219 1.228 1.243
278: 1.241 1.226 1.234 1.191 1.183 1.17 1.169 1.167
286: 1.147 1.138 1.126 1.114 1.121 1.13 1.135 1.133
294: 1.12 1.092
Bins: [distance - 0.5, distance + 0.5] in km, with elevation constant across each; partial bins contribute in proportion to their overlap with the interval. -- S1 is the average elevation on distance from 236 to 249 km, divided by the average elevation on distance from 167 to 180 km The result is 1.61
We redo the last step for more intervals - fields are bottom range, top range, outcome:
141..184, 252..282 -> 1.10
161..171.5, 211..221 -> 1.37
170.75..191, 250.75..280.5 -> 1.65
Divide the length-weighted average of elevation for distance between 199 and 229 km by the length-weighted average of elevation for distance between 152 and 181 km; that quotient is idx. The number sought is 1.4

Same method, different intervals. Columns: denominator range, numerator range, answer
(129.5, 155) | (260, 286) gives 0.84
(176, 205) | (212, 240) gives 1.40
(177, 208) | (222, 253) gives 1.26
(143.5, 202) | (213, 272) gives 1.20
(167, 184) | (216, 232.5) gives 1.84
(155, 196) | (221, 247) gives 1.39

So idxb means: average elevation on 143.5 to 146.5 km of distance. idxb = 1.44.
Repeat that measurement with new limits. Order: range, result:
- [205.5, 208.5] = 1.38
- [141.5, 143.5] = 1.42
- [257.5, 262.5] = 1.22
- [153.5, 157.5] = 1.37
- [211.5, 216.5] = 1.41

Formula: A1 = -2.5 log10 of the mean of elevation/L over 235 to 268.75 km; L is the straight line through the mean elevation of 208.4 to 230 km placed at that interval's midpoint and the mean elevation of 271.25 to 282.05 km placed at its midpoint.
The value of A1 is 0.06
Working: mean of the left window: 1.38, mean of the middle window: 1.22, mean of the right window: 1.22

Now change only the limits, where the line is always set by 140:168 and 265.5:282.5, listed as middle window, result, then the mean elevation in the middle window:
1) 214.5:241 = -0.08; 1.35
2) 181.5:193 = 0.48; 0.824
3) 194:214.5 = -0.04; 1.32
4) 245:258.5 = 0.00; 1.23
